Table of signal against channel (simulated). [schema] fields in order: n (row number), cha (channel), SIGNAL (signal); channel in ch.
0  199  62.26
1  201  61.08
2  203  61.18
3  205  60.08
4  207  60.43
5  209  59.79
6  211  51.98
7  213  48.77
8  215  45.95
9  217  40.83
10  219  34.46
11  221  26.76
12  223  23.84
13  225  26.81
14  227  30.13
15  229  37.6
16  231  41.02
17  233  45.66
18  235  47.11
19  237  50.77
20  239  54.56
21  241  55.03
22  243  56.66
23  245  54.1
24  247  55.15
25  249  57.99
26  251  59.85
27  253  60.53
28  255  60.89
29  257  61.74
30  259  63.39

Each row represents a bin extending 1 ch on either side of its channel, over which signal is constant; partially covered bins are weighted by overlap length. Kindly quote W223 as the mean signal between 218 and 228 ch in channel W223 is 28.4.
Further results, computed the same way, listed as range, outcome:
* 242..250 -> 56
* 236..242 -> 53.5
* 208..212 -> 55.9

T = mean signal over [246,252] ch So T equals 57.7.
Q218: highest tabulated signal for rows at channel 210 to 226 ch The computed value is 51.98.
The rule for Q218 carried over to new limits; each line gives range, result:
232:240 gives 54.56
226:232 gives 41.02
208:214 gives 59.79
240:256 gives 60.89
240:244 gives 56.66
